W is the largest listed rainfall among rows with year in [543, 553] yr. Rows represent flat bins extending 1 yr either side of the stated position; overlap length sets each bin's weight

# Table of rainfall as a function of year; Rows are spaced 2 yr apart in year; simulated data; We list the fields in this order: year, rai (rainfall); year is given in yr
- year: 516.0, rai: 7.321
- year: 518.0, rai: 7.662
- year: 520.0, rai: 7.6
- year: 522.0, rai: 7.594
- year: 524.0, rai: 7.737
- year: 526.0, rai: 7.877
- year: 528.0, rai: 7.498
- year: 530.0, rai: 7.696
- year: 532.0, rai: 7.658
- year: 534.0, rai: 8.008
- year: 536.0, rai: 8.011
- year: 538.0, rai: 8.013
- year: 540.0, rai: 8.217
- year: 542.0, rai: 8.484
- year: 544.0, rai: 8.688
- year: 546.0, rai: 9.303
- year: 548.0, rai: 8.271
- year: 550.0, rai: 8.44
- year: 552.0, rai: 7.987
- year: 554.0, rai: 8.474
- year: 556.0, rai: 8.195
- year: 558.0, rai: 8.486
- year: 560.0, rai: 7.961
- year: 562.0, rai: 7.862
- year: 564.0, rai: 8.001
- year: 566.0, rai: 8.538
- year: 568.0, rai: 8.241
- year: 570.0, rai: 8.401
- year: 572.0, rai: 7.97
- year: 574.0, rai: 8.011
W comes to 9.303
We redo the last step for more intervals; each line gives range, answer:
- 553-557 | 8.474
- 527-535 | 8.008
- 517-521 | 7.662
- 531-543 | 8.484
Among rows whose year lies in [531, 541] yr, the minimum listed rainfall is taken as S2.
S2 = 7.658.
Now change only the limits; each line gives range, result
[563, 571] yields 8.001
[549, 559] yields 7.987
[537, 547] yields 8.013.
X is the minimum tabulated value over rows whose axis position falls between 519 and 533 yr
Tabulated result 7.498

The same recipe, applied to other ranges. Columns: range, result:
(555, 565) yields 7.862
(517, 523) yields 7.594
